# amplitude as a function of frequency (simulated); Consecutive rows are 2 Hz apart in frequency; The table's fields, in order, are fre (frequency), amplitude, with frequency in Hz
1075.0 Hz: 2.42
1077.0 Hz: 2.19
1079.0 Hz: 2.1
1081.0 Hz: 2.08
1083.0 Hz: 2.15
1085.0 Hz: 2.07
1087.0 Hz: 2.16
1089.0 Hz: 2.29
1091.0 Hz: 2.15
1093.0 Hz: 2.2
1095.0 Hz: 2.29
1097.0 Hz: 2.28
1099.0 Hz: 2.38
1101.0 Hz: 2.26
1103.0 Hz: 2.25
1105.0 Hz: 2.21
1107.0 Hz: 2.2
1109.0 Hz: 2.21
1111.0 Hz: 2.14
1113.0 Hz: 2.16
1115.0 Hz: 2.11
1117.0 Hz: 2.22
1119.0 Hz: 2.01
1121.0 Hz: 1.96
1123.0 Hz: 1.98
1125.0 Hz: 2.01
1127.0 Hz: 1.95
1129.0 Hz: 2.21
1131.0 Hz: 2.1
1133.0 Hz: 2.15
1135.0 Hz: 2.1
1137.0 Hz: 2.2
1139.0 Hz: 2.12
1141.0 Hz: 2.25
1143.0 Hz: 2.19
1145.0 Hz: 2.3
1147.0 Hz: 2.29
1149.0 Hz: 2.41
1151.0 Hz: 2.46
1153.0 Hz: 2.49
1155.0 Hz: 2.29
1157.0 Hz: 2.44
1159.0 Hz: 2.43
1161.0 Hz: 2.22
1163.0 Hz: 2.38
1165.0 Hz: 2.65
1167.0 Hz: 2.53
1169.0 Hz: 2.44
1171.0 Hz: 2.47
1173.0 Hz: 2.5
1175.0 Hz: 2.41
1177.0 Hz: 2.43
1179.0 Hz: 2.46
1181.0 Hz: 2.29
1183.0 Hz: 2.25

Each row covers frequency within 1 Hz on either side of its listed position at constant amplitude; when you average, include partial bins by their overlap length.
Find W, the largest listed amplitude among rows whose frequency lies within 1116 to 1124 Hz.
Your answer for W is 2.22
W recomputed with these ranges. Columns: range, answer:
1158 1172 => 2.65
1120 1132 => 2.21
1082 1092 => 2.29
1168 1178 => 2.5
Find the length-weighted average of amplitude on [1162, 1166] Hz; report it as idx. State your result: 2.51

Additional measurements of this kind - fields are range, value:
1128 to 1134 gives 2.15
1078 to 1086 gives 2.1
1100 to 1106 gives 2.24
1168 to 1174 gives 2.47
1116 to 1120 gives 2.12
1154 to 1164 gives 2.35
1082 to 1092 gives 2.16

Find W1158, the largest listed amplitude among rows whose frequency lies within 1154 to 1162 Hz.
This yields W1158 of 2.44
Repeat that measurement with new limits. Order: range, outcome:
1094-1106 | 2.38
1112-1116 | 2.16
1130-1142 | 2.25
